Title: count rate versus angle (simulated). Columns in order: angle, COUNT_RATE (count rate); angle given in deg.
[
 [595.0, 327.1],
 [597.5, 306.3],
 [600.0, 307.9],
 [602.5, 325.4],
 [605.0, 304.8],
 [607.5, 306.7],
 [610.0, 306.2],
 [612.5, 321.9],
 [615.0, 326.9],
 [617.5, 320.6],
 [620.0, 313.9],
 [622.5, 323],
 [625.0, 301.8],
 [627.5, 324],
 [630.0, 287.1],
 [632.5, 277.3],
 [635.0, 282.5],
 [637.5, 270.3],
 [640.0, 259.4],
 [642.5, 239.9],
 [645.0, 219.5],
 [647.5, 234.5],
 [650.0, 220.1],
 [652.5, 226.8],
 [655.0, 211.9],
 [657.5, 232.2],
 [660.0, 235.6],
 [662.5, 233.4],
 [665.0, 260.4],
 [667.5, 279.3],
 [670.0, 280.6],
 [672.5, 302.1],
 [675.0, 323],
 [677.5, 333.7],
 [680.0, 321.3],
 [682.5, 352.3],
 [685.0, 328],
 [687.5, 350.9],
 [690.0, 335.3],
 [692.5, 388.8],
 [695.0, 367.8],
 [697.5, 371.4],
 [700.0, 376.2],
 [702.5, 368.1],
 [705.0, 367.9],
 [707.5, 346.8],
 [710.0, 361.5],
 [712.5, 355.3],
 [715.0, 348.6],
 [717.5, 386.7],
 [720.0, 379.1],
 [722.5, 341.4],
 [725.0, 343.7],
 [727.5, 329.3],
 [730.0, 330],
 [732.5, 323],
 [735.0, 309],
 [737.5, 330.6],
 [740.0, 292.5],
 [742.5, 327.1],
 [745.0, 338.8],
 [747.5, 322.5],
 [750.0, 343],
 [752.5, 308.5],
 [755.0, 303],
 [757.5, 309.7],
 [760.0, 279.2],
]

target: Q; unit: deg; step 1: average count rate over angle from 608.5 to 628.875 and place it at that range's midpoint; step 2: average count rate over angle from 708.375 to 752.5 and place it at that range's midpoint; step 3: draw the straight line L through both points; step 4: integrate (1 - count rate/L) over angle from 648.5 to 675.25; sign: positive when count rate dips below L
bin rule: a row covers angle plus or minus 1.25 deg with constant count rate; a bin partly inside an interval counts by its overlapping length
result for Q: 6.00 deg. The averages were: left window 317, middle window 252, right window 338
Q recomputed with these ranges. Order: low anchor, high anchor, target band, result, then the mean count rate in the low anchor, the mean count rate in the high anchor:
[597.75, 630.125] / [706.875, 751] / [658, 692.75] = 2.4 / 314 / 339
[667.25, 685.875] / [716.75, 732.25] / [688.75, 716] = -2.4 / 317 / 349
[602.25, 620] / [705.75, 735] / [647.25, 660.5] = 4.1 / 315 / 348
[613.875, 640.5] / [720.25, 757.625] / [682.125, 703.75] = -3.1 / 300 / 325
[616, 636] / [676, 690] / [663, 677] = 1.7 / 304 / 337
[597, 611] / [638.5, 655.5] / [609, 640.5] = -3.5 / 310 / 232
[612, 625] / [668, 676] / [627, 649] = 3.4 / 319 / 299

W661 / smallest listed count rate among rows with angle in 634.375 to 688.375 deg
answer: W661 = 211.9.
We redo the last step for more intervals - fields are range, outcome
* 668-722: 280.6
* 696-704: 368.1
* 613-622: 313.9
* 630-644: 239.9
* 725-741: 292.5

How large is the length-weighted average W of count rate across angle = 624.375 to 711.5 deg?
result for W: 299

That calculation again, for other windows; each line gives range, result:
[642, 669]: 236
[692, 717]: 365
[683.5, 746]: 348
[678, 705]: 356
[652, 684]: 278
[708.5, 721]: 366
